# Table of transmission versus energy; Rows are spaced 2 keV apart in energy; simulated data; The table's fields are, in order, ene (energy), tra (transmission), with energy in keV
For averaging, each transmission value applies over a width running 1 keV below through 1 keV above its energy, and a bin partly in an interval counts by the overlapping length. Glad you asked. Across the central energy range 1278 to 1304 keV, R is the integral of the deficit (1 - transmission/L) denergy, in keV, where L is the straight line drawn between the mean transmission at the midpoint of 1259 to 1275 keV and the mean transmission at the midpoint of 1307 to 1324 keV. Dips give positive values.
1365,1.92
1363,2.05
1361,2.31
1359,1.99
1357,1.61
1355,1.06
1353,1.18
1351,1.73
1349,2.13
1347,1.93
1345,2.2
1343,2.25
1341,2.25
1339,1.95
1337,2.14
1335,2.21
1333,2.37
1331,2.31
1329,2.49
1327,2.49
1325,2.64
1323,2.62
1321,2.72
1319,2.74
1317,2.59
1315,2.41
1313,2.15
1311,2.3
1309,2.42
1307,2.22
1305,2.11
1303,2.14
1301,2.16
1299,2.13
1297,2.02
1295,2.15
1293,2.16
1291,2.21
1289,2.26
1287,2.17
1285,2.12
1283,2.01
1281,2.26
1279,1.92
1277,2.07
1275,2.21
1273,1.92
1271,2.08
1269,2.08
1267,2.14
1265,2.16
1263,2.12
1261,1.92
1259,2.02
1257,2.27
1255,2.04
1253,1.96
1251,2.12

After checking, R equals 1.6 keV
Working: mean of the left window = 2.07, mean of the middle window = 2.13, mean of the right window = 2.48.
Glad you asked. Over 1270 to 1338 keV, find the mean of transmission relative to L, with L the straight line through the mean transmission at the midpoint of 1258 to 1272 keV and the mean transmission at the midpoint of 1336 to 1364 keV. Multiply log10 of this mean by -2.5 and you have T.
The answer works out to -0.14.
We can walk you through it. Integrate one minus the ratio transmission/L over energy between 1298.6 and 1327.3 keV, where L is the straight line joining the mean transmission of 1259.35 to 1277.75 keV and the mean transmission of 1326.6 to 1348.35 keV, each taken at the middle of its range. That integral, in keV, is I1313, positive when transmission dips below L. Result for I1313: -2.9 keV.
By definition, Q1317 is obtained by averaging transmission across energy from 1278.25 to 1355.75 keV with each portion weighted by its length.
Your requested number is 2.19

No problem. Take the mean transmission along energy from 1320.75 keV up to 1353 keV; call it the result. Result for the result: 2.23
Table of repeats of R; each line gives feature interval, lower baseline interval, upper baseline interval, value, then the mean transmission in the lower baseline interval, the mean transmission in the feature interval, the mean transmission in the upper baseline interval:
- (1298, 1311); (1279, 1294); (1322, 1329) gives 0.8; 2.15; 2.2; 2.57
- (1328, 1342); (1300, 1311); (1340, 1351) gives -0.7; 2.22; 2.25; 2.11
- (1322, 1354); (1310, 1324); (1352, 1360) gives -3.9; 2.5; 2.18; 1.46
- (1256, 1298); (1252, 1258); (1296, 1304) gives -0.1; 2.09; 2.11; 2.11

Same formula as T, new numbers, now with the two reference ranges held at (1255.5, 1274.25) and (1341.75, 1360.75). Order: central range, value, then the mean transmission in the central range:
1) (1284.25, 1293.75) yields -0.09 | 2.19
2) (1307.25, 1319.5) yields -0.24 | 2.41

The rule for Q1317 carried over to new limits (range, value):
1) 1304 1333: 2.44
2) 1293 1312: 2.18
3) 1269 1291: 2.11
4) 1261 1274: 2.07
